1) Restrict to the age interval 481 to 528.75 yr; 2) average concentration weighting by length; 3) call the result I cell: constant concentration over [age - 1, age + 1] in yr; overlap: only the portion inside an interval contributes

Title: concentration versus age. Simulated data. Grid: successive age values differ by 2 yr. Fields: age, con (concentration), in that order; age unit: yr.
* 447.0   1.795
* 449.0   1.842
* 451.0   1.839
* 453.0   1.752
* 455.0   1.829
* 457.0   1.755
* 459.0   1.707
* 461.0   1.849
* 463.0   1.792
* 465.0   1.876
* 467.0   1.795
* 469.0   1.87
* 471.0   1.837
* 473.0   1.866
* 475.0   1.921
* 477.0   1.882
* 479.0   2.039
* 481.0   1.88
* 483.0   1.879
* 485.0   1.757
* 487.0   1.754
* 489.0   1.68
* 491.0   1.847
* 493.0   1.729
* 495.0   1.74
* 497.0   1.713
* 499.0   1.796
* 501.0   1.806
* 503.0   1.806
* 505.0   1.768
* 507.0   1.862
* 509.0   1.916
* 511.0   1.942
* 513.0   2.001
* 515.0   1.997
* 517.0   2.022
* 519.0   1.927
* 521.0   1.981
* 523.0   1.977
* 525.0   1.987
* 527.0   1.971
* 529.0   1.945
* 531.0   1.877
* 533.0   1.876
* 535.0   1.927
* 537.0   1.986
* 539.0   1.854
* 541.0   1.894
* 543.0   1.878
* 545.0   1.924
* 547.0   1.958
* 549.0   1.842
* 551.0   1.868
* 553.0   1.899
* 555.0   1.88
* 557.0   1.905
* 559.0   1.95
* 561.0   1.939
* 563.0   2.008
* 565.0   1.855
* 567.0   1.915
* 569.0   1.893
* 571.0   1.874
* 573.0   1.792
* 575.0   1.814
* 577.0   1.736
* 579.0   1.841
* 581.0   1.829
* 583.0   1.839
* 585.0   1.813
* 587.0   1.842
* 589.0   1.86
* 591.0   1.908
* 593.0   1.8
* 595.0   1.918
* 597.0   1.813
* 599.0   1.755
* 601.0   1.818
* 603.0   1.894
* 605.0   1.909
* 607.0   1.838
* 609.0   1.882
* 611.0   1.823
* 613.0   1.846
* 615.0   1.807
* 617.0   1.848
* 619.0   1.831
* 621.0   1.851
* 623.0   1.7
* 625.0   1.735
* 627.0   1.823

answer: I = 1.87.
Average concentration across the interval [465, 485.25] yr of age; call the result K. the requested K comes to 1.88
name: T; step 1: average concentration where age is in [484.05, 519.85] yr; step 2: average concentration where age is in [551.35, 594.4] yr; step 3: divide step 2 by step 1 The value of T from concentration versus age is 1.0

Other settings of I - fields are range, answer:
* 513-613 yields 1.89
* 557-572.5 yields 1.91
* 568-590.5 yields 1.83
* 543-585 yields 1.88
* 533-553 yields 1.9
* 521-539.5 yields 1.94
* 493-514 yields 1.83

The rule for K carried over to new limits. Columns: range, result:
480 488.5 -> 1.81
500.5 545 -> 1.92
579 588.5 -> 1.83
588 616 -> 1.85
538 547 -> 1.9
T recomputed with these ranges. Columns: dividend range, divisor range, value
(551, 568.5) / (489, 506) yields 1.08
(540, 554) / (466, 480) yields 1.00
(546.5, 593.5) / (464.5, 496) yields 1.02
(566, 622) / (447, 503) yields 1.01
